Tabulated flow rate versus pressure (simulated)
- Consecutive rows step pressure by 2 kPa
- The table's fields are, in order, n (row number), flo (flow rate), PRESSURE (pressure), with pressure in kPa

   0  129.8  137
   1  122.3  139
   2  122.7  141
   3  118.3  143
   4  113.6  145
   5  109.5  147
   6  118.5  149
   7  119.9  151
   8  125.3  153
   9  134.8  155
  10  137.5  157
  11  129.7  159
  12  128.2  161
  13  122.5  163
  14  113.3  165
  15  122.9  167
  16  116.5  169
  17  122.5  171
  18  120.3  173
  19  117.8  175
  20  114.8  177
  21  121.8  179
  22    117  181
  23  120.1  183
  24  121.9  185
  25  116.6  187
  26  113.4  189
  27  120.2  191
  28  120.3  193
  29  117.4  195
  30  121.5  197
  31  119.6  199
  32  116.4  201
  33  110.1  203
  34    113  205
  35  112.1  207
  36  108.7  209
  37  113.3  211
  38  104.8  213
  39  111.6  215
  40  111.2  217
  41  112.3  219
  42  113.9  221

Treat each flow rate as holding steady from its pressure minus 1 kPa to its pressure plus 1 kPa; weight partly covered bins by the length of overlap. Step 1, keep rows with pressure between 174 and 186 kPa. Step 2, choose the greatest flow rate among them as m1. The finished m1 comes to 121.9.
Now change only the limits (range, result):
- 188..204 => 121.5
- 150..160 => 137.5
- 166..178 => 122.9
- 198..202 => 119.6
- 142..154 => 125.3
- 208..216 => 113.3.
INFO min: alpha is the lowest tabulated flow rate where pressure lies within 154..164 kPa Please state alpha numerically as 122.5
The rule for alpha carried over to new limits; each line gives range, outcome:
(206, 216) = 104.8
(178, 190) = 113.4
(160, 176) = 113.3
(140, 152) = 109.5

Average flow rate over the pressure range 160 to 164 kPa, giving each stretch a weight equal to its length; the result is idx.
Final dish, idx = 125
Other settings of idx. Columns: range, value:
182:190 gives 118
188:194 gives 118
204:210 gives 111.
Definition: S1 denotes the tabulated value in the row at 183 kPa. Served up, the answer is 120.1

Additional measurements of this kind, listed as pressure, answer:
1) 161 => 128.2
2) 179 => 121.8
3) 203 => 110.1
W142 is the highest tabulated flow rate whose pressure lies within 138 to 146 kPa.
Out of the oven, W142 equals 122.7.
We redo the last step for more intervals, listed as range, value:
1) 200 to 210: 116.4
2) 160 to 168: 128.2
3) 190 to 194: 120.3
